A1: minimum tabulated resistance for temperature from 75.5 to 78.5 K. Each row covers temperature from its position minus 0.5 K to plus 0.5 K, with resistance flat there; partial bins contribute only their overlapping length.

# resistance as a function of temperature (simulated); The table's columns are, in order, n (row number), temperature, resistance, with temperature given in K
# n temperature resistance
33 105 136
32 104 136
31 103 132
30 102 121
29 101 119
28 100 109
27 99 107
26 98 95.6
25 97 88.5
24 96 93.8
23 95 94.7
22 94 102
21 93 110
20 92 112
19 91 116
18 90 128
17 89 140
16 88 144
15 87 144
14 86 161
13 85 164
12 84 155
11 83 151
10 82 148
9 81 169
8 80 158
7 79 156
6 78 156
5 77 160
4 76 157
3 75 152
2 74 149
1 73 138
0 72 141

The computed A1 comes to 156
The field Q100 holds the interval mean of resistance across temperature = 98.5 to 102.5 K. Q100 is 114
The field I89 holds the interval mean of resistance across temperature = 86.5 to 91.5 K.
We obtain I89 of 134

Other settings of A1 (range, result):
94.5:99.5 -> 88.5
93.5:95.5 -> 94.7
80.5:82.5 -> 148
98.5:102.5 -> 107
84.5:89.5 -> 140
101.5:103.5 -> 121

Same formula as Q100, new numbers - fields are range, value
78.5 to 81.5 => 161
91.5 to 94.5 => 108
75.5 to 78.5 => 158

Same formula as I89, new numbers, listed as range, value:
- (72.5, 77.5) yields 151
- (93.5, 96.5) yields 96.8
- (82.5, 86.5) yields 158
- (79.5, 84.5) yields 156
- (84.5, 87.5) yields 156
